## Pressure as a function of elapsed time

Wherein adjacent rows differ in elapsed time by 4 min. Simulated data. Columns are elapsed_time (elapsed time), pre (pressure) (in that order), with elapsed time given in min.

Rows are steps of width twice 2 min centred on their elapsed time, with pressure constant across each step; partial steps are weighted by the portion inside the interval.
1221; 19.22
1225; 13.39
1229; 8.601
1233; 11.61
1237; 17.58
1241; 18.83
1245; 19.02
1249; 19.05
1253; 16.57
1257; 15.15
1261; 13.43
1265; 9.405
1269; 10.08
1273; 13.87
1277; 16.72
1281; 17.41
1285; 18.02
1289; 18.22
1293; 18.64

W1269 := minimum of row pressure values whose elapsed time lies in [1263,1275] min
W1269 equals 9.405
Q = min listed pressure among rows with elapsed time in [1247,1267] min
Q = 9.405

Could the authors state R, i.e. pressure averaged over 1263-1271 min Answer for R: 9.74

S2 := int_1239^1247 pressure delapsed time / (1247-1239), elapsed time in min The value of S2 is 18.9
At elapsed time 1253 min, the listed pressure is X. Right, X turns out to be 16.57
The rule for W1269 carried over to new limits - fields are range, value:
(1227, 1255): 8.601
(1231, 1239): 11.61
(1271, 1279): 13.87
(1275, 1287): 16.72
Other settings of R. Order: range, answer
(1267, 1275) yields 12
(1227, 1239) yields 12.6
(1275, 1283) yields 17.1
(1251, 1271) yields 12.9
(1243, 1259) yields 17.4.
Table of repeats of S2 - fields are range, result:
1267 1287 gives 15.2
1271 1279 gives 15.3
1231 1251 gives 17.2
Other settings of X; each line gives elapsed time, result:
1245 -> 19.02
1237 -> 17.58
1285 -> 18.02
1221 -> 19.22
